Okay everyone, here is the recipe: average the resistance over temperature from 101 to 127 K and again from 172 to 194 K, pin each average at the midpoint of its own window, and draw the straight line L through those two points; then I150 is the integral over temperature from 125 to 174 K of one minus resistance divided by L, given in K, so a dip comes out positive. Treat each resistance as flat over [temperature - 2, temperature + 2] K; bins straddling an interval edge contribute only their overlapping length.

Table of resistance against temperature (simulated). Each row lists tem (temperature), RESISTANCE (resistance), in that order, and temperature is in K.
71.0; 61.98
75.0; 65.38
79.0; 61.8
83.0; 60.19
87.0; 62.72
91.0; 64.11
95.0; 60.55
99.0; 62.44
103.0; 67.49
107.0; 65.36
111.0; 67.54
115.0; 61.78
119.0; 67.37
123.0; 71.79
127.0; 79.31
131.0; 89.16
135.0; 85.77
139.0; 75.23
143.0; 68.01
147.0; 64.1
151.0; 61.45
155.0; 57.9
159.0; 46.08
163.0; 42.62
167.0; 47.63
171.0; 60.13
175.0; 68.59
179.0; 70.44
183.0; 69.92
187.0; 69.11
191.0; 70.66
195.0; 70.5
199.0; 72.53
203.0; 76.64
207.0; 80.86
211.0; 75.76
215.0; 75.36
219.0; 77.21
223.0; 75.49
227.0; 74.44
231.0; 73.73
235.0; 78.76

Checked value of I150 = 2.6 K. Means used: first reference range 67.8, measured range 64.9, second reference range 69.3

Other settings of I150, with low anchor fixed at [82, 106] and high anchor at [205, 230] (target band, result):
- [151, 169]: 5.17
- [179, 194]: 0.63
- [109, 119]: 0.01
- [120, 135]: -2.97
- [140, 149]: 0.19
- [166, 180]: 1.88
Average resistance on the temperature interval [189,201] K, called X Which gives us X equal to 71.2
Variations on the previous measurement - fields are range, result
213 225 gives 76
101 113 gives 66.8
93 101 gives 61.5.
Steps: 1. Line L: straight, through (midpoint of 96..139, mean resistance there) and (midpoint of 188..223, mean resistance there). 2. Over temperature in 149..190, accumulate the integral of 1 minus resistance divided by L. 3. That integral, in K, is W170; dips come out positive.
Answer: 7.8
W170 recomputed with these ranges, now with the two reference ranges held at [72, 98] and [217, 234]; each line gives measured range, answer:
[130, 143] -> -2.60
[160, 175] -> 3.81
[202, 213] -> -0.61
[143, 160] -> 2.29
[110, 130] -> -1.50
